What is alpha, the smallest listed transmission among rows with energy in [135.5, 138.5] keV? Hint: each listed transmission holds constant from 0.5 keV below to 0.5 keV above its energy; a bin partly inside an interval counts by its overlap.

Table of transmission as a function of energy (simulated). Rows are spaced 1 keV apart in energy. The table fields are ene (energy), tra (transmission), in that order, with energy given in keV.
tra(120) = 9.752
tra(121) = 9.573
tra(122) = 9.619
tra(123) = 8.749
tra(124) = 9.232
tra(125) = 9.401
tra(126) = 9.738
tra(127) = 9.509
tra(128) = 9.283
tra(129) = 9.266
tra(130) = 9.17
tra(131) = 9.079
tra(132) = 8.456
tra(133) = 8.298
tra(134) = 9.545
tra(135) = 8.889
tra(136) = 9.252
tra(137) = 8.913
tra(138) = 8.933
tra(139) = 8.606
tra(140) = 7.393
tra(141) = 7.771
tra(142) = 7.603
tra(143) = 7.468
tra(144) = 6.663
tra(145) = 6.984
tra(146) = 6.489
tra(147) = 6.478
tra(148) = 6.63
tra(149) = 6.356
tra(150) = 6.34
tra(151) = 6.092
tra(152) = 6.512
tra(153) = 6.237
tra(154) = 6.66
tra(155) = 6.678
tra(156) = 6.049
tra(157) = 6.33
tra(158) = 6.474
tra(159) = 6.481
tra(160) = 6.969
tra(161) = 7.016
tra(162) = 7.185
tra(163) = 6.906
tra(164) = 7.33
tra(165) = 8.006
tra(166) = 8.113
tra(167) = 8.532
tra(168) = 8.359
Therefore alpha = 8.913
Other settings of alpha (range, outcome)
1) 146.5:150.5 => 6.34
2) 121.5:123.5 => 8.749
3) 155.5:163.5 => 6.049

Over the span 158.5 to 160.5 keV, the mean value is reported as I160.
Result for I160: 6.72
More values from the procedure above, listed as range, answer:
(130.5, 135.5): 8.85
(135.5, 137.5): 9.08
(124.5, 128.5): 9.48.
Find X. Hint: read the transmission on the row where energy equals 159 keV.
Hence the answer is 6.481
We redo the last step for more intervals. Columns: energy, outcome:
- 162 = 7.185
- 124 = 9.232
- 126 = 9.738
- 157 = 6.33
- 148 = 6.63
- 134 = 9.545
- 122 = 9.619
